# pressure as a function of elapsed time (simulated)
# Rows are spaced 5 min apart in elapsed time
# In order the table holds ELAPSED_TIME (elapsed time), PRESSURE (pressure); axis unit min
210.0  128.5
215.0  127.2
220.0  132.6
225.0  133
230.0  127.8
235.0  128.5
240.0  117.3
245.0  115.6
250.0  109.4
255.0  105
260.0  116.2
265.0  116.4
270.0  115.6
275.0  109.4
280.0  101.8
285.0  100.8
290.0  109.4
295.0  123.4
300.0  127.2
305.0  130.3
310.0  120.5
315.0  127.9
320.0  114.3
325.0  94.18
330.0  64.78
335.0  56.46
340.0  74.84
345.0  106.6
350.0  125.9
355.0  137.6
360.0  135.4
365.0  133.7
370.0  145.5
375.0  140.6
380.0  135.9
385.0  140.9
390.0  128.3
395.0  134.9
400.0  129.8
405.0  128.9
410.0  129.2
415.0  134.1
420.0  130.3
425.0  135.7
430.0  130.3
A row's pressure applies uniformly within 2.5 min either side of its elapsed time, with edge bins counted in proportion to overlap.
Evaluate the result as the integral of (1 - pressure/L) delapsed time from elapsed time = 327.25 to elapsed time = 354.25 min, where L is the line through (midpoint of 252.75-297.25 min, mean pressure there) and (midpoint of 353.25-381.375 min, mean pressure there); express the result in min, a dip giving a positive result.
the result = 8.63 min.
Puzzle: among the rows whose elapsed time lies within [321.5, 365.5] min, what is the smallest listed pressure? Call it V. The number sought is 56.46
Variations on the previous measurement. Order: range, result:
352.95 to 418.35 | 128.3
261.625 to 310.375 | 100.8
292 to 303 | 123.4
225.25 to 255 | 105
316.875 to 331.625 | 64.78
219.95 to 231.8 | 127.8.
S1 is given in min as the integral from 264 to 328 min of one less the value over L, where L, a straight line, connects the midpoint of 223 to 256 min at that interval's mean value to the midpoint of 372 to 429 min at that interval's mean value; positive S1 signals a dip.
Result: 5.4 min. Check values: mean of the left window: 120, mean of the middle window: 114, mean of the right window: 134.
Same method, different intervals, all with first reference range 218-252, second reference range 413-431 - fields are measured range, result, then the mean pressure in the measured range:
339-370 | 1.49 min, 123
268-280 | 1.46 min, 110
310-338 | 7.45 min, 93.8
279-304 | 2.40 min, 114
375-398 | -0.79 min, 135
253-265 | 1.22 min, 112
